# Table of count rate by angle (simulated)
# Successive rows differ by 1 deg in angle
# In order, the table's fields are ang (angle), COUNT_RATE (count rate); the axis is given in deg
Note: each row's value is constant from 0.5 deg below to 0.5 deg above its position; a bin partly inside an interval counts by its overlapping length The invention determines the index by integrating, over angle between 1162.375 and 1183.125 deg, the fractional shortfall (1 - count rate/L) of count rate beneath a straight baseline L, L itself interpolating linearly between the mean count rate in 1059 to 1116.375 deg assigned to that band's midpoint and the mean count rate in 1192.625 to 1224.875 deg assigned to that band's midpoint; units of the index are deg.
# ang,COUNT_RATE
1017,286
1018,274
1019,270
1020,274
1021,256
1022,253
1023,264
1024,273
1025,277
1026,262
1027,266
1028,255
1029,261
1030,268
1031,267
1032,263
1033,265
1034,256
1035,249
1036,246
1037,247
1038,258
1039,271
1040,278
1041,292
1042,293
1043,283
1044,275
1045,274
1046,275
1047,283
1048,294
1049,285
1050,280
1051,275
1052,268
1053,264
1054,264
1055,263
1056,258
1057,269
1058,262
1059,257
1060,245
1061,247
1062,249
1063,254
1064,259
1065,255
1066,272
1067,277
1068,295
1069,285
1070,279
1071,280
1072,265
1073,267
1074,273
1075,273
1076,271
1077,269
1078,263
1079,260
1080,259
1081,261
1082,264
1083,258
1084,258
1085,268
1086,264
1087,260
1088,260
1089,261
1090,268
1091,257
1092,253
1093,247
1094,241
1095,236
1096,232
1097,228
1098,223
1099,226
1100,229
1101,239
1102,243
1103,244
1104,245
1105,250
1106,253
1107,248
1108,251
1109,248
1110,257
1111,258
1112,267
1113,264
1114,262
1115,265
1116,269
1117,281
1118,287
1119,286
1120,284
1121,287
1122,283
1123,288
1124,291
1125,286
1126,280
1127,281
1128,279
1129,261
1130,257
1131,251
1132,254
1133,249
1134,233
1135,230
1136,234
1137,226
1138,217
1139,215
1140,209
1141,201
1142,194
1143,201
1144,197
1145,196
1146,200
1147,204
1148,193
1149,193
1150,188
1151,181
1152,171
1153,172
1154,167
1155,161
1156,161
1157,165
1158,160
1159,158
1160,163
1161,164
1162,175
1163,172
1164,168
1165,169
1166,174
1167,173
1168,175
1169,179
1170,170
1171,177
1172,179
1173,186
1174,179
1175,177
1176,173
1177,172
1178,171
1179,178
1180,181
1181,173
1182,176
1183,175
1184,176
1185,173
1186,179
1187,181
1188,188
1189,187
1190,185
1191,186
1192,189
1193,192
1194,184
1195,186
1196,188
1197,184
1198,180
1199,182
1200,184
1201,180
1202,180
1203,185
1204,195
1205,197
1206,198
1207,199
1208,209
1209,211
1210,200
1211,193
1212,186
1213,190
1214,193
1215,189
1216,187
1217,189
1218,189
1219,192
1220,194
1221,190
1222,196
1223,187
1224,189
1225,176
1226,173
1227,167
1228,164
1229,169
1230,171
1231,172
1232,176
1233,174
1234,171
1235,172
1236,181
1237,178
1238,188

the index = 3.5 deg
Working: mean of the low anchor 257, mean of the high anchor 190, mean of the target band 175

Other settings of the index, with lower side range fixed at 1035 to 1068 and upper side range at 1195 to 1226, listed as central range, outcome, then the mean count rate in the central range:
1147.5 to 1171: 4.7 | 172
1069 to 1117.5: -1.8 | 256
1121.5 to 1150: -1.0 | 235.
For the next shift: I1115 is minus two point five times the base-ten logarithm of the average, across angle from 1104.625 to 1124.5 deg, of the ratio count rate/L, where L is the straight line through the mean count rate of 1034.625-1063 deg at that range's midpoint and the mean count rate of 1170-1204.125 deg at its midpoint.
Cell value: -0.19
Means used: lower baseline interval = 268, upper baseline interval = 181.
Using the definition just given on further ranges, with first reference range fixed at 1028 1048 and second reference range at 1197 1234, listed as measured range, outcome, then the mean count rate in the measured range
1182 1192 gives 0.10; 181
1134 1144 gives 0.04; 214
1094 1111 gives -0.01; 241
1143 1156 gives 0.17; 185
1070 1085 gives -0.07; 266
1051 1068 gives -0.01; 262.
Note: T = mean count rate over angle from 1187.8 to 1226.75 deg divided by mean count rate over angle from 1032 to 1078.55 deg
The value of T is 0.70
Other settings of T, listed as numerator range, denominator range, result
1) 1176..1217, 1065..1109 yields 0.72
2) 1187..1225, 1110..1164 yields 0.84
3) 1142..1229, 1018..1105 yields 0.69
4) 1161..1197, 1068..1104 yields 0.70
